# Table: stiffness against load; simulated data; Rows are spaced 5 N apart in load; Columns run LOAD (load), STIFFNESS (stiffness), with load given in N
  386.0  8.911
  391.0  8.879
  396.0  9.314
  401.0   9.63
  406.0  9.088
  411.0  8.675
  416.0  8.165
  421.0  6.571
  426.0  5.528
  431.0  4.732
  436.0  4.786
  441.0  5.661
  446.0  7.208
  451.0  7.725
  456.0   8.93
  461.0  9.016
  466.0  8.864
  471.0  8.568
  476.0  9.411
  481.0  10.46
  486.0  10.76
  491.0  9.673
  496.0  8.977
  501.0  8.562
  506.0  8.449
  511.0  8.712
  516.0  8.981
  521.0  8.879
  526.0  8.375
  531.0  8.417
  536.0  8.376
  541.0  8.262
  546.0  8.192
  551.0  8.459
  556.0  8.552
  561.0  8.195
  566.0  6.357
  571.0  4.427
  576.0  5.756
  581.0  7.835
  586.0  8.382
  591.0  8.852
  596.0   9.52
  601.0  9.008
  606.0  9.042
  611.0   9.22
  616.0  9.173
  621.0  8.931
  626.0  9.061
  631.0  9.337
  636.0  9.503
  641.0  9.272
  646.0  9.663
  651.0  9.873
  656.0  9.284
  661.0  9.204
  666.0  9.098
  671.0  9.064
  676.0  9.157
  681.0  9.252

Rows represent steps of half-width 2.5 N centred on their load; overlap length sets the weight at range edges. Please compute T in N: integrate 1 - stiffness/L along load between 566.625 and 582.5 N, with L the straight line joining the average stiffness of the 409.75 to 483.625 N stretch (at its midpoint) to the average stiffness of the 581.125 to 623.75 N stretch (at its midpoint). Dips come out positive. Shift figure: 5.1 N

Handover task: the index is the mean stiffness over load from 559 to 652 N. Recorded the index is 8.47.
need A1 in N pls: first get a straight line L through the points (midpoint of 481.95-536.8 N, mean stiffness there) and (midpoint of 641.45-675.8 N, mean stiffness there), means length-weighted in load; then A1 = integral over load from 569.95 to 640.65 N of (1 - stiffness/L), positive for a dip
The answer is 5.23 N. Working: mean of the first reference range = 8.98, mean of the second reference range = 9.34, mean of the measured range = 8.54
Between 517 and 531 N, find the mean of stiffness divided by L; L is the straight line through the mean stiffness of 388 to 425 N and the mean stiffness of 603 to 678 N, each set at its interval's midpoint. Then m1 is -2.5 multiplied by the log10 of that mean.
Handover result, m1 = 0.03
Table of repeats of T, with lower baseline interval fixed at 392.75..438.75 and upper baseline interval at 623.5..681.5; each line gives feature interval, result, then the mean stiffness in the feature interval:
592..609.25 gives -0.52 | 9.16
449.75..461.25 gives -1.24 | 8.56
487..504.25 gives -2.46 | 9.19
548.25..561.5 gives 0.15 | 8.43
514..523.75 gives -0.80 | 8.91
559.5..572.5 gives 3.44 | 6.33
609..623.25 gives -0.14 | 9.11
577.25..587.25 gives 1.11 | 7.78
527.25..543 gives 0.02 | 8.36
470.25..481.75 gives -2.30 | 9.47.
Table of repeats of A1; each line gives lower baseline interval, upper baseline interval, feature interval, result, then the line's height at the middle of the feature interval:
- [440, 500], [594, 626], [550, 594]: 8.0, 9.06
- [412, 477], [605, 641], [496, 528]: -2.7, 8.02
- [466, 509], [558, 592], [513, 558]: -2.4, 8.08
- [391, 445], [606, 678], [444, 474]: -3.0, 7.65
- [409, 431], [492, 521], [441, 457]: 0.1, 7.55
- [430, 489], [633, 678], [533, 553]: 0.7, 8.64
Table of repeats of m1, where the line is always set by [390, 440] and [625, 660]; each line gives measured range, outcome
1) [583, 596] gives 0.03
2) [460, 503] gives -0.17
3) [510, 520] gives -0.07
